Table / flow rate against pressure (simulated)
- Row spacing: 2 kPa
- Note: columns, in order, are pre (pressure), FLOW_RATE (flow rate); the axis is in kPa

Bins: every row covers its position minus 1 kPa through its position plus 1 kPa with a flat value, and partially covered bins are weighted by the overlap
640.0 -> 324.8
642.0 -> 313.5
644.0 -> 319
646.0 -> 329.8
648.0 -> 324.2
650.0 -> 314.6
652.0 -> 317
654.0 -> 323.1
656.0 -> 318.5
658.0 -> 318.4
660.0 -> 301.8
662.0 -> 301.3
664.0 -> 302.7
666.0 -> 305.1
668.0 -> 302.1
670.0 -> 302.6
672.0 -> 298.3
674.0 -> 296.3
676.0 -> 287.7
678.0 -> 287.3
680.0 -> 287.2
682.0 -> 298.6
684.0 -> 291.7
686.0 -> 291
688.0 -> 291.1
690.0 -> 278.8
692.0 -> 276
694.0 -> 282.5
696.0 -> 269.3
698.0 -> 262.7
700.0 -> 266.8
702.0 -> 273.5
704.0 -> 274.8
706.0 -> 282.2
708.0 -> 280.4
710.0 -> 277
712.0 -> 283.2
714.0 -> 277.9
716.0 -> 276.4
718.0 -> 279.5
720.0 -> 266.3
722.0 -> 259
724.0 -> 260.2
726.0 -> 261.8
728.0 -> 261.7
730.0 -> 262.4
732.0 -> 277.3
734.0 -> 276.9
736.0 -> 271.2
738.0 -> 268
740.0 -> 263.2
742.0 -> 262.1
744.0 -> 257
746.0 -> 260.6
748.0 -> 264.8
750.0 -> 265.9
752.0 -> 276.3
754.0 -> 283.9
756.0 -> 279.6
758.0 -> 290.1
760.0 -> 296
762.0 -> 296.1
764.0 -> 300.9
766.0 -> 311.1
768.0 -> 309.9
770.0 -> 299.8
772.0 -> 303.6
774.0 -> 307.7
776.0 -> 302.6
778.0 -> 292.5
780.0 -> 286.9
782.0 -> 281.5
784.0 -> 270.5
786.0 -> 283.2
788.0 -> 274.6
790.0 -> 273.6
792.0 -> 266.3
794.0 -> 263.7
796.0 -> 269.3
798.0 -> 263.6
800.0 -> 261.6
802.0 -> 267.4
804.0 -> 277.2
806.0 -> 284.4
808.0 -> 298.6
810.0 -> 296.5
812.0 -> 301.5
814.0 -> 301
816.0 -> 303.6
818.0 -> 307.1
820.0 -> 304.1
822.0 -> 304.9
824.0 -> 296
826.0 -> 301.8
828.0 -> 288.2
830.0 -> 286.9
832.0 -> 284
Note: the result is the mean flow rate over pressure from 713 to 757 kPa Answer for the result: 269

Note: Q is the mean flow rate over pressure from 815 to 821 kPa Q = 305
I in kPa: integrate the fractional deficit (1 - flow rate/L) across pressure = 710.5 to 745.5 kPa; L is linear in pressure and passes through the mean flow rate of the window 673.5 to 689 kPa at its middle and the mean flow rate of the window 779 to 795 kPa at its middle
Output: 1.9 kPa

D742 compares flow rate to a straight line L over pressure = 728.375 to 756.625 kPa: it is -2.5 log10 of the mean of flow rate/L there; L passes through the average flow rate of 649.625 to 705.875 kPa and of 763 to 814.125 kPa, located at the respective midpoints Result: 0.08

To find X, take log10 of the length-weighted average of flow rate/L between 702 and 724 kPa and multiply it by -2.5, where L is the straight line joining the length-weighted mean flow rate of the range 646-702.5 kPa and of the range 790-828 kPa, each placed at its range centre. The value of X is 0.07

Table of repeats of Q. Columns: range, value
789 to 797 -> 268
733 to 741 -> 270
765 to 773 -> 306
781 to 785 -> 276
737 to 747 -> 262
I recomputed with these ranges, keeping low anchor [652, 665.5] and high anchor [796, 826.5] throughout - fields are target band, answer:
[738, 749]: 1.4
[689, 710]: 2.1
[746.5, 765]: 0.9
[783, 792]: 0.6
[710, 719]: 0.7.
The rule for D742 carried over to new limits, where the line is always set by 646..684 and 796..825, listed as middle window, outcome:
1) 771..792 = 0.02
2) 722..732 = 0.14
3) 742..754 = 0.12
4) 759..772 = -0.03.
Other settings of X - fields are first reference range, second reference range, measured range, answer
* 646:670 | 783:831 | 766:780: -0.039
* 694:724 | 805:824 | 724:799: 0.029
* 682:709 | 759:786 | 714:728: 0.068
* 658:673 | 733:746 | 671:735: 0.024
